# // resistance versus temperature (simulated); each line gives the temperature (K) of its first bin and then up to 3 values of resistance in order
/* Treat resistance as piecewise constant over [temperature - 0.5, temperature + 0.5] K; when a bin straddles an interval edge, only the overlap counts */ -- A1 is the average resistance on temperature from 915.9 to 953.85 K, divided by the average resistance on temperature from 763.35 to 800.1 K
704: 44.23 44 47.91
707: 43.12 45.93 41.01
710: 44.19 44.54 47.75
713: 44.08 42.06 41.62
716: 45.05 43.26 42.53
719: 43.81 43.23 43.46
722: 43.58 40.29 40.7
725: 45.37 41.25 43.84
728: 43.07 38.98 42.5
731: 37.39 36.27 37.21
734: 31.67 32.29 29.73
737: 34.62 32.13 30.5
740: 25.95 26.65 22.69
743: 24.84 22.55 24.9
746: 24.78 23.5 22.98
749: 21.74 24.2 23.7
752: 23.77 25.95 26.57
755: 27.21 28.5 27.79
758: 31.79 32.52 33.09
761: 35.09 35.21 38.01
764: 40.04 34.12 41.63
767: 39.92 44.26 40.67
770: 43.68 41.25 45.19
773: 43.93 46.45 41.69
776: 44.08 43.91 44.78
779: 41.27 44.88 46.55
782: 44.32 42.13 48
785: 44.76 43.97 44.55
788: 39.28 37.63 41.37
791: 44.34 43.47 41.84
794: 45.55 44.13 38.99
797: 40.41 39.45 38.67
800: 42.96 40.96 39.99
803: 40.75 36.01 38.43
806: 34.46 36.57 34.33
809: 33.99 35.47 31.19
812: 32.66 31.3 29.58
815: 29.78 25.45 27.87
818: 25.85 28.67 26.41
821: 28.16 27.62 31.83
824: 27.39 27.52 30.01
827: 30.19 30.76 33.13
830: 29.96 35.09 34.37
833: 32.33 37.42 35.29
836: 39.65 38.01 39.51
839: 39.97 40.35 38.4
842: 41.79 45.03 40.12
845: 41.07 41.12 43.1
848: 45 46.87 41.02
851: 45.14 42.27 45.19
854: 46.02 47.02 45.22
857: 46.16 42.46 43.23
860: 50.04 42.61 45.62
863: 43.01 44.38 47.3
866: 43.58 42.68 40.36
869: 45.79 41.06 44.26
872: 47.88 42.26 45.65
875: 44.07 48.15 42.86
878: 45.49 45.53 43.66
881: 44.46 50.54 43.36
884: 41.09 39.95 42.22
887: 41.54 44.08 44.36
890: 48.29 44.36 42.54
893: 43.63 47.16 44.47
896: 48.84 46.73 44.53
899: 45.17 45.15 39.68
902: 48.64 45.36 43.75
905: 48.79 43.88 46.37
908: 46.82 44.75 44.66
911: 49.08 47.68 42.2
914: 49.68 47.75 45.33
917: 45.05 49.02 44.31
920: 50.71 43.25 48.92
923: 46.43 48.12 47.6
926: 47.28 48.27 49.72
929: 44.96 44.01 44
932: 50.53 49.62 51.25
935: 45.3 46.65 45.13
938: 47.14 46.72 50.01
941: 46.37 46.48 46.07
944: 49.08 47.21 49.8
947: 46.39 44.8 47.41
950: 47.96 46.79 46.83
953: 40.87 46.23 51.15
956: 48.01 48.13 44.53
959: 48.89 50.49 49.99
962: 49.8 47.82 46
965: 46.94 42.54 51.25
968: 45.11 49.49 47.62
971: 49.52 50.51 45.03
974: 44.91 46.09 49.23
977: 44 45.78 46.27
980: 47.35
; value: 1.11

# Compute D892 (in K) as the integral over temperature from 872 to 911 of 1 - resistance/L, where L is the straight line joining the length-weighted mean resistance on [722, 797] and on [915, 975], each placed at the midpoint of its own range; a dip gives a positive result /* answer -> -0.6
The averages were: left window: 36.6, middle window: 44.9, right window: 47.3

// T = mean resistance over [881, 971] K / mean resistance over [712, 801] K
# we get 1.2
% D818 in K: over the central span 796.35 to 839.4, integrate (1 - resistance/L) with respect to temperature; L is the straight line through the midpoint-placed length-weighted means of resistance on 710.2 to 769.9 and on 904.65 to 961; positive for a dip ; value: 6.6 K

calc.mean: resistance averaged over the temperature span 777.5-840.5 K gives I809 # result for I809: 36.7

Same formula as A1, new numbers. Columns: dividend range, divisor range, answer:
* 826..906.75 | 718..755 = 1.30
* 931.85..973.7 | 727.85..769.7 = 1.51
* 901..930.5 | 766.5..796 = 1.07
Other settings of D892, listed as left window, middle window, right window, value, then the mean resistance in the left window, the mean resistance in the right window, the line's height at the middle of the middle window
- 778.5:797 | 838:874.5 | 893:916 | 0.90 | 43.1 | 45.9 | 44.7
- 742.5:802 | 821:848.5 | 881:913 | 3.46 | 37.2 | 45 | 41.1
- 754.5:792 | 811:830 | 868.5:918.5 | 5.85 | 40.3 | 45.2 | 42.2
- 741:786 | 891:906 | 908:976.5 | -0.33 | 35.2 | 47.2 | 44.3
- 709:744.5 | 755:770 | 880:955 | 1.40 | 38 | 46.1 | 39.6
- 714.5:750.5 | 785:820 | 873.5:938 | 1.86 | 34.7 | 45.8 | 39.2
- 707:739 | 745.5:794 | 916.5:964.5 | 5.48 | 40.6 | 47.3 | 42.1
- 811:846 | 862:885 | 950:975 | -3.78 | 33.4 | 47.4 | 38.1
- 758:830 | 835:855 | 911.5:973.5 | -0.54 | 37.6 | 47.3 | 40.9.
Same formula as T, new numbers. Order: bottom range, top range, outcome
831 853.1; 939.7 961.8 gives 1.17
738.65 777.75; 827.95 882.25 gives 1.29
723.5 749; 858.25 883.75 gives 1.38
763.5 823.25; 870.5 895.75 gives 1.15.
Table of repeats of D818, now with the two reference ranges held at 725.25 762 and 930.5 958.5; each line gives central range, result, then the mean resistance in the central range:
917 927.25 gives -0.4 K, 47.3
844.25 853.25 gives -0.9 K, 43.3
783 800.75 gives -4.0 K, 42.3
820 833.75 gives 2.5 K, 30.6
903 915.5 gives -0.6 K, 46.2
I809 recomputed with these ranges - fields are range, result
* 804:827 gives 30.8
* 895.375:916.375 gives 45.9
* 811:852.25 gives 35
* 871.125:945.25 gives 46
